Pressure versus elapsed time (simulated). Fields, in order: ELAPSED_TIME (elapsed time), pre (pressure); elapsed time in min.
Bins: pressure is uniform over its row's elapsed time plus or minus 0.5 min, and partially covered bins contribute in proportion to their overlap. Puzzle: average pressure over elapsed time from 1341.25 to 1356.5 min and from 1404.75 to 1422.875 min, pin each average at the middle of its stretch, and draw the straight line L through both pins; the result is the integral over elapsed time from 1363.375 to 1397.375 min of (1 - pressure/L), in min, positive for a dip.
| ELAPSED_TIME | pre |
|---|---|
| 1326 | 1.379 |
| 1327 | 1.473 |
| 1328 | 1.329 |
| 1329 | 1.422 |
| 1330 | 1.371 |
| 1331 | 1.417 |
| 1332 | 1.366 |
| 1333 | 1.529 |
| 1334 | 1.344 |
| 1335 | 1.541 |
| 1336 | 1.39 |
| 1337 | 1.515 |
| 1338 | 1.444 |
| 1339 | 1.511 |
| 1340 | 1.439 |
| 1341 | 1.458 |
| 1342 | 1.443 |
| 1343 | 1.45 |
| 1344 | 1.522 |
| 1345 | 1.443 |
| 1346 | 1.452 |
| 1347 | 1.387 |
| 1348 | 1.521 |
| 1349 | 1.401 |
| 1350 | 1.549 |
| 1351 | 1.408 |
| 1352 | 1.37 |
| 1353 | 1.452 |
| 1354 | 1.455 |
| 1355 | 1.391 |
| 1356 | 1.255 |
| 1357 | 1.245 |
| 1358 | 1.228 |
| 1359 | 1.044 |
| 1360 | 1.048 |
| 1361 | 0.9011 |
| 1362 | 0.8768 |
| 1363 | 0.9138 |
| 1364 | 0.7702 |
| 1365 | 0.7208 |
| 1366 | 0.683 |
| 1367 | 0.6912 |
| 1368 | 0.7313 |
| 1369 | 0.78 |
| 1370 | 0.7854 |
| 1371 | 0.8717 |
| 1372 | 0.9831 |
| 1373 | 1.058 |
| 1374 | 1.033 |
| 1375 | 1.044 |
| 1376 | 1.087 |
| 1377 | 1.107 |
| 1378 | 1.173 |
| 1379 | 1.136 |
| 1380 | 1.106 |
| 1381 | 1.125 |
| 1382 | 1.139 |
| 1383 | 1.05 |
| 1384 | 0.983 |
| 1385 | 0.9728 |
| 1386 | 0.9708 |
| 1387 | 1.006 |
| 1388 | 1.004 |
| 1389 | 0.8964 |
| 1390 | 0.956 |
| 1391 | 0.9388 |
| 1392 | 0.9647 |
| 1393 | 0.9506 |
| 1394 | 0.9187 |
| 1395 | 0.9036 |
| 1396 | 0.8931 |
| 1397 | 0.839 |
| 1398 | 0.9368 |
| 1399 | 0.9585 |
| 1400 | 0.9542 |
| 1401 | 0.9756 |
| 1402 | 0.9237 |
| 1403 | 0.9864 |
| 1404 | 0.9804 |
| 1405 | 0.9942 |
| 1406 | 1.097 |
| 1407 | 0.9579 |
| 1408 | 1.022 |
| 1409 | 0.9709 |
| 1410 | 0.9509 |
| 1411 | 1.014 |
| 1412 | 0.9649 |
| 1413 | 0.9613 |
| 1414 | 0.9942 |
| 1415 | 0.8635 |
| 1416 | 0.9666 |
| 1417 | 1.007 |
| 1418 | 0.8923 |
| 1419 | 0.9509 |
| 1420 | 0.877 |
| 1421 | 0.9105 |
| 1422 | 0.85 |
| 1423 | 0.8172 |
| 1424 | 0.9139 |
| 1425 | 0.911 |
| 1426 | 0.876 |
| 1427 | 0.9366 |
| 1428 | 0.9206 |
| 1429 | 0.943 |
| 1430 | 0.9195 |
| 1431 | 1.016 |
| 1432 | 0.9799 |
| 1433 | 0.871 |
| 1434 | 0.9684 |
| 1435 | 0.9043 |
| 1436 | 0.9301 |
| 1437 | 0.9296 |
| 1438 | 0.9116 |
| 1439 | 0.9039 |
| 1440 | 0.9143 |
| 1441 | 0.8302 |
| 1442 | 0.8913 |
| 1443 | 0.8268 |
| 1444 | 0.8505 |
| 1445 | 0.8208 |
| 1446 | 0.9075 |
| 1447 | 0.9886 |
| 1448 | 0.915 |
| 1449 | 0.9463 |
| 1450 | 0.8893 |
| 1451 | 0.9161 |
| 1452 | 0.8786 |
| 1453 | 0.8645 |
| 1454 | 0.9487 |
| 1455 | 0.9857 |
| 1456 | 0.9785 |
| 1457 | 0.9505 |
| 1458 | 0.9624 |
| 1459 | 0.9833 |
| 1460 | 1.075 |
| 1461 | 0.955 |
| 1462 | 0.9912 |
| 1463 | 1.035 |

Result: 7.0 min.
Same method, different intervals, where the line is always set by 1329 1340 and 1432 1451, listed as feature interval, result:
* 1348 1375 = 4.96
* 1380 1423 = 5.41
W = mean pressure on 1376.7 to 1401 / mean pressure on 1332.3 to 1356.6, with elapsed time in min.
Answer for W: 0.7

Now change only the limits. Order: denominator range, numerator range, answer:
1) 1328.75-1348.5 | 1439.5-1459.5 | 0.63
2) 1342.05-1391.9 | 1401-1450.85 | 0.84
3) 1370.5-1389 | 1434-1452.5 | 0.86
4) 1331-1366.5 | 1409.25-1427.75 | 0.71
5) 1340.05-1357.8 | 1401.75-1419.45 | 0.68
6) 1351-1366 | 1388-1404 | 0.84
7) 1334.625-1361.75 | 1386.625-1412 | 0.70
